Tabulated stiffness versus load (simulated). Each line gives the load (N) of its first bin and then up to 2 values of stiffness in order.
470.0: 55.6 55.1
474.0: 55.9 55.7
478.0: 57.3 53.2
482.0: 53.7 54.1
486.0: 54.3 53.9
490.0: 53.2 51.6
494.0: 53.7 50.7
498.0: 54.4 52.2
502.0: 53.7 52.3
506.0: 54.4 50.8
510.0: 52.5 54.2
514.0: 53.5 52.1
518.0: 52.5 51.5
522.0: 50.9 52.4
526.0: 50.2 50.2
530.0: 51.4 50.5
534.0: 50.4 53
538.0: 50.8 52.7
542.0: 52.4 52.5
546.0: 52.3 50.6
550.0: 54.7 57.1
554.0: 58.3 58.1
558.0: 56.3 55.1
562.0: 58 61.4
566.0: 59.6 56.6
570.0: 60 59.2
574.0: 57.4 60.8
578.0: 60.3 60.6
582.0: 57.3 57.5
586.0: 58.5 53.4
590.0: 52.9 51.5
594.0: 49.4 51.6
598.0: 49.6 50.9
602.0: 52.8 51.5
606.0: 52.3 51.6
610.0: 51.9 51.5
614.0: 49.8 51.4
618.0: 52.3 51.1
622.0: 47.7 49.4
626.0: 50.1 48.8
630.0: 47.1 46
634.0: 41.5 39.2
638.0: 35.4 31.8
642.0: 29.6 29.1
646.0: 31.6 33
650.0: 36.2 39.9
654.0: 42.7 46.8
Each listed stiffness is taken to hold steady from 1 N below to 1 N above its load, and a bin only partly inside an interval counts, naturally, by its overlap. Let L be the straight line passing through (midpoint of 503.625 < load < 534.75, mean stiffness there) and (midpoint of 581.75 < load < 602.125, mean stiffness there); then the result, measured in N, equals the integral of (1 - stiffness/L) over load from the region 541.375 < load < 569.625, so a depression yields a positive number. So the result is -1.93 N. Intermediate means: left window 51.9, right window 53.1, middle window 56.1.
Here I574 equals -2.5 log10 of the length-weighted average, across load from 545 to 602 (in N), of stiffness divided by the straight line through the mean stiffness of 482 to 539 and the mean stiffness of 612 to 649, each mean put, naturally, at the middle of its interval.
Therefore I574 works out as -0.18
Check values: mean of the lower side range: 52.4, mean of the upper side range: 42.7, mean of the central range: 56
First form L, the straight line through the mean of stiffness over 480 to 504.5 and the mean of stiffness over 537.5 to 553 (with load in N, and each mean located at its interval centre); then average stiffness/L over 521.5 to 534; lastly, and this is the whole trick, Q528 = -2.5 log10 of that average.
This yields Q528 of 0.04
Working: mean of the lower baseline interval 53.2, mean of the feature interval 50.9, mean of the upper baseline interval 53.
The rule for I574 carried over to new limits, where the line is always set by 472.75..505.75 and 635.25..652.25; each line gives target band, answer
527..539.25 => -0.07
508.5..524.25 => -0.05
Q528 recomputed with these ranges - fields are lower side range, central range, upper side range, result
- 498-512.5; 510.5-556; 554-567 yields 0.059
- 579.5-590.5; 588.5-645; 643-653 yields -0.044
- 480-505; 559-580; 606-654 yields -0.229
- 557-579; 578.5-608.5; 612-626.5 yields 0.019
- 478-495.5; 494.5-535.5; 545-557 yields 0.045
